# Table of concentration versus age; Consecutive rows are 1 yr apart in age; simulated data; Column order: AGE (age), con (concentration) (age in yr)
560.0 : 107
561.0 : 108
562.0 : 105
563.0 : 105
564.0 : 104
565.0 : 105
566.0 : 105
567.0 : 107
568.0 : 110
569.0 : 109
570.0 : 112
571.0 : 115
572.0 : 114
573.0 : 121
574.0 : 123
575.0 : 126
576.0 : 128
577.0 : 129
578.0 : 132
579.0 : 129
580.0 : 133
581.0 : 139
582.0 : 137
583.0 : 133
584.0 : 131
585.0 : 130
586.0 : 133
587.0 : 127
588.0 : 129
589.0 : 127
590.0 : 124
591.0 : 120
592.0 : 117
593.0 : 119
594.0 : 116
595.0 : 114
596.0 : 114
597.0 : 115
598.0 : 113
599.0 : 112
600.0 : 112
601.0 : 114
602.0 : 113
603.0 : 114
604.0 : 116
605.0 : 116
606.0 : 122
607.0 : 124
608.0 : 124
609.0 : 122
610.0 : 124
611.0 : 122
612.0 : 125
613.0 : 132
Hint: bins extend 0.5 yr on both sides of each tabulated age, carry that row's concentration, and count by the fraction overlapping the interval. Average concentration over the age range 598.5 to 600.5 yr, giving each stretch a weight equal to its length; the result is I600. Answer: 112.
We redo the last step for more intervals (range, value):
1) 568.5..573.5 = 114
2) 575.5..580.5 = 130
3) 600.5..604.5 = 114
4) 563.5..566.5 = 105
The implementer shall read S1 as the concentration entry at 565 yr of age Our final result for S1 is 105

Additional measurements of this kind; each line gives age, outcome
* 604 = 116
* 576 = 128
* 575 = 126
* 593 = 119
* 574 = 123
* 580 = 133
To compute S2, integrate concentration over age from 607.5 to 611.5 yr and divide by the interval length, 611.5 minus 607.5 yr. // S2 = 123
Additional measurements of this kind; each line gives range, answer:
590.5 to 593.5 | 119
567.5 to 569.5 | 110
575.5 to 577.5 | 128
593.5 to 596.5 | 115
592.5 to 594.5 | 118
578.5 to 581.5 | 134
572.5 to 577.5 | 125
